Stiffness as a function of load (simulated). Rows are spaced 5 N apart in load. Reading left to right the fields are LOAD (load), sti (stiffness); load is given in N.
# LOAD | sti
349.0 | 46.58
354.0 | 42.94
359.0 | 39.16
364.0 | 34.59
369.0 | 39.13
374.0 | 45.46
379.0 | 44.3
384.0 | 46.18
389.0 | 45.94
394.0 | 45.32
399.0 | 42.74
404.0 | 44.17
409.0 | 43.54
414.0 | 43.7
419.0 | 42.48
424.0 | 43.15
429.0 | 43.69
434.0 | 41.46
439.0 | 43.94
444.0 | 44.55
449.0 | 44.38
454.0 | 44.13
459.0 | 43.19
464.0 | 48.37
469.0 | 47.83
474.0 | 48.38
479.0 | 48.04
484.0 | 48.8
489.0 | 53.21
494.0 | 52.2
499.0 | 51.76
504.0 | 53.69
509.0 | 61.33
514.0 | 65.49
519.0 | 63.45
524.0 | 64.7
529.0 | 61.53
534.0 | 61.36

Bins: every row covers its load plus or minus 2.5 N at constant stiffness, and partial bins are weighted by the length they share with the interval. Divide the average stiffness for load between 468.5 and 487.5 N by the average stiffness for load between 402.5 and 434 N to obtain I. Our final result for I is 1.1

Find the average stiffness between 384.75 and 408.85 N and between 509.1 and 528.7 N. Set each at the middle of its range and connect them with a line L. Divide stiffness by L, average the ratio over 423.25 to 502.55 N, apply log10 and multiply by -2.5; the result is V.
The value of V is 0.17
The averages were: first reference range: 44.6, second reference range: 63.8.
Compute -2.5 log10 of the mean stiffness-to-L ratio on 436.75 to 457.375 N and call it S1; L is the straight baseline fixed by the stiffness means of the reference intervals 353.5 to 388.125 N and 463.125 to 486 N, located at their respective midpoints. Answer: 0.06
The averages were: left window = 41.8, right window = 48.3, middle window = 44.2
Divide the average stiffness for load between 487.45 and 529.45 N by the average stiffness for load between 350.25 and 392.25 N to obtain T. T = 1.38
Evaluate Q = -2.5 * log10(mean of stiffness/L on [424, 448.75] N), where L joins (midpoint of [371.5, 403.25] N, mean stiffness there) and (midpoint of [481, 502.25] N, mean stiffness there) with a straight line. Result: 0.11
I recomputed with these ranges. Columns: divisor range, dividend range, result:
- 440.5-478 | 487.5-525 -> 1.27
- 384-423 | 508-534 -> 1.43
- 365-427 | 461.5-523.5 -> 1.24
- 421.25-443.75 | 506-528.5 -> 1.47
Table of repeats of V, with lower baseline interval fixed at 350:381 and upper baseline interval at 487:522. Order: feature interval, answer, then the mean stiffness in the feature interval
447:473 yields 0.14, 45.8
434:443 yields 0.15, 43.4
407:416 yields 0.07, 43.6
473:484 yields 0.13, 48.3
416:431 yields 0.12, 43.1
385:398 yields -0.03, 45.4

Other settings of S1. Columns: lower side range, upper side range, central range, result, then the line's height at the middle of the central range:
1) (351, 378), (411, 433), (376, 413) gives -0.07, 41.9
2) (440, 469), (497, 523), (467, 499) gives 0.06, 52.6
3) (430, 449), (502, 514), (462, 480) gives 0.06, 50.8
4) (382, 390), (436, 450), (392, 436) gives 0.04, 45.1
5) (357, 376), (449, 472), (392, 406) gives -0.06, 41.6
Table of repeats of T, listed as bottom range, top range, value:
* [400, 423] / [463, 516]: 1.21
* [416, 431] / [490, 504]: 1.22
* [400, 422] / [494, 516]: 1.32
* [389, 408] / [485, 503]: 1.18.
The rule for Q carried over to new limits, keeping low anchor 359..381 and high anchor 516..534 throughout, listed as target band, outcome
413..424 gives 0.110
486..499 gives 0.117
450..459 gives 0.201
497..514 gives 0.058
